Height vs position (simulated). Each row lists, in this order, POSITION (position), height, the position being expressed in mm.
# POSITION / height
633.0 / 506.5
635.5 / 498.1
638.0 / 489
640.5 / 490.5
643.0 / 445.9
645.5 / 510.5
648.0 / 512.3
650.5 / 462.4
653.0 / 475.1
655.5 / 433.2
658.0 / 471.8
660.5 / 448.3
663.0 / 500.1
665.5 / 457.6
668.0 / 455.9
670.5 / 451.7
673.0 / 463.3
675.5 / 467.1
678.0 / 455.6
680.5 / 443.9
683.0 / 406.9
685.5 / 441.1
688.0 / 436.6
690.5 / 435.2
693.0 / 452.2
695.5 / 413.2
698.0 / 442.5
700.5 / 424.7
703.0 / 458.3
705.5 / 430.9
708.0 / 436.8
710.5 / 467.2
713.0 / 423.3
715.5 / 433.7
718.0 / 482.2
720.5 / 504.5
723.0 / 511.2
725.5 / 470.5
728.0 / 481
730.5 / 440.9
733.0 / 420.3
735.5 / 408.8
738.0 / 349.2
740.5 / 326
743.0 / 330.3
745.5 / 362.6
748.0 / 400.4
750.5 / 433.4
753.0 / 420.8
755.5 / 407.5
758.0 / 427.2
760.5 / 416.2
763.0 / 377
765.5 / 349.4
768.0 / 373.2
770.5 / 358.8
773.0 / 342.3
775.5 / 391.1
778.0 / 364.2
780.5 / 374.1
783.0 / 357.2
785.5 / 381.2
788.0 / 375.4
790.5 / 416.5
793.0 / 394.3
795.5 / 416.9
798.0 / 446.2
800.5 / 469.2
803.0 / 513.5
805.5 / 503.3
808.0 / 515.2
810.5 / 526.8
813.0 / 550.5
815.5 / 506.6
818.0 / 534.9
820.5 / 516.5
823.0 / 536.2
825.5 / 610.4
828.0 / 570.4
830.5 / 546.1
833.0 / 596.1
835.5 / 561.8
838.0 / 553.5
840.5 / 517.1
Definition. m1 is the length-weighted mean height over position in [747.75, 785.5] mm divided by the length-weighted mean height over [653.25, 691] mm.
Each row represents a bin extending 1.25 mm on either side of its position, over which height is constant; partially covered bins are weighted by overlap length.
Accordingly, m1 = 0.85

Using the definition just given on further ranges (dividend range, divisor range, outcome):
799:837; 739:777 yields 1.41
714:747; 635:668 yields 0.89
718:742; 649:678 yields 0.94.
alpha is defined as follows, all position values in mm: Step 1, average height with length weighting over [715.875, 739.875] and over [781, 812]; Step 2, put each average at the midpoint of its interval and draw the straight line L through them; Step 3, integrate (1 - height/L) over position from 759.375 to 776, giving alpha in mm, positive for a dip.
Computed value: 2.7 mm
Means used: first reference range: 448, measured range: 371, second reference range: 442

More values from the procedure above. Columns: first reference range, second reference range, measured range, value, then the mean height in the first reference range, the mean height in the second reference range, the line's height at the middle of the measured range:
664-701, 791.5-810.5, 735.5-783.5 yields 8.6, 444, 469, 460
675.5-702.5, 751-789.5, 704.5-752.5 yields -1.9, 437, 382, 411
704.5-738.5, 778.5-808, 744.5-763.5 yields 1.3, 449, 425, 438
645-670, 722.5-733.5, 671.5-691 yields 1.0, 471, 465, 469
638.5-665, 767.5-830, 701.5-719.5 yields 0.7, 475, 456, 467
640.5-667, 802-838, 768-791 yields 6.7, 472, 543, 526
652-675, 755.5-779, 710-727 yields -2.1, 462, 379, 418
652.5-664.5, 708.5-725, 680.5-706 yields 1.8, 465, 469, 467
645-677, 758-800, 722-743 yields 0.0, 469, 386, 419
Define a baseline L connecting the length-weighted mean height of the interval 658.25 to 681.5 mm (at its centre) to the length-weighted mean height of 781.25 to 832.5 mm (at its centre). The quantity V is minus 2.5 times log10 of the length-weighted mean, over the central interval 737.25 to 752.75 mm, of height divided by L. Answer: 0.27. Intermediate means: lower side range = 461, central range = 371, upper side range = 485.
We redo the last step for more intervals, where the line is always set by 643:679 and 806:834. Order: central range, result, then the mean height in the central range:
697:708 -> 0.12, 439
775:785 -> 0.38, 371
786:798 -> 0.30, 404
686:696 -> 0.11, 436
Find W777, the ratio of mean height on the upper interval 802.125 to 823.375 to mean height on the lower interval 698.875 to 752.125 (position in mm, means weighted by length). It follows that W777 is 1.22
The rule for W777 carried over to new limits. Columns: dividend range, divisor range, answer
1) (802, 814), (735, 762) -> 1.34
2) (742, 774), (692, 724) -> 0.85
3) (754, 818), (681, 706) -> 0.98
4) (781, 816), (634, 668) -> 0.95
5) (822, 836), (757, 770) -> 1.48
